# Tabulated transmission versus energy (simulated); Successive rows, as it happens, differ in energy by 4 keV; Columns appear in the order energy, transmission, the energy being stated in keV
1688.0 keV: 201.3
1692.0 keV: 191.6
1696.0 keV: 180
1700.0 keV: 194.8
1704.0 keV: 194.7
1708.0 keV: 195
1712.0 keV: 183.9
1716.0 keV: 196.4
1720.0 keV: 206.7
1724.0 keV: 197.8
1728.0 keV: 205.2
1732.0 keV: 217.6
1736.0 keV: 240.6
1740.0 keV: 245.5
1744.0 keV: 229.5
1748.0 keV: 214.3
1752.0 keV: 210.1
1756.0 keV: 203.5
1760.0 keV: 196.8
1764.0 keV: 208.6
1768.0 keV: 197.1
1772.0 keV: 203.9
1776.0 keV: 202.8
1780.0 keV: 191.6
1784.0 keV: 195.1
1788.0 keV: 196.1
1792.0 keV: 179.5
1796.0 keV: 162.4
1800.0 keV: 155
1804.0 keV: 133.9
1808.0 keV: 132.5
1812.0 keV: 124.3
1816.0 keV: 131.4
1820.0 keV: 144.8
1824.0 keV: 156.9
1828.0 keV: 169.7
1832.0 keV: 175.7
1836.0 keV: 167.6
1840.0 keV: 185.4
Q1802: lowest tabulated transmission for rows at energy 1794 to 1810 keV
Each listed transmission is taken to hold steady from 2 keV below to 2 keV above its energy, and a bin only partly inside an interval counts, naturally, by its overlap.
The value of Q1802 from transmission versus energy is 132.5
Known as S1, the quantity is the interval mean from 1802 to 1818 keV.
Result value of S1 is 131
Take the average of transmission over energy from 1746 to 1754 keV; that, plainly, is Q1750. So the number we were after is 212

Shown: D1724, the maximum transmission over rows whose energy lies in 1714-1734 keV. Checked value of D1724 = 217.6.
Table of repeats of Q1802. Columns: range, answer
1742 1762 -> 196.8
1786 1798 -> 162.4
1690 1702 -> 180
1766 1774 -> 197.1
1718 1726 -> 197.8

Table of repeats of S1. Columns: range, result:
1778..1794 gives 191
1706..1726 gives 196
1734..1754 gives 228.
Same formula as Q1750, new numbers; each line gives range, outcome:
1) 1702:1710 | 195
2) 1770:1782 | 199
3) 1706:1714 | 189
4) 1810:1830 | 145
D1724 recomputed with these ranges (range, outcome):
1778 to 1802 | 196.1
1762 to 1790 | 208.6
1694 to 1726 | 206.7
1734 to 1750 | 245.5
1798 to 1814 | 155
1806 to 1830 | 169.7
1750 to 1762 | 210.1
